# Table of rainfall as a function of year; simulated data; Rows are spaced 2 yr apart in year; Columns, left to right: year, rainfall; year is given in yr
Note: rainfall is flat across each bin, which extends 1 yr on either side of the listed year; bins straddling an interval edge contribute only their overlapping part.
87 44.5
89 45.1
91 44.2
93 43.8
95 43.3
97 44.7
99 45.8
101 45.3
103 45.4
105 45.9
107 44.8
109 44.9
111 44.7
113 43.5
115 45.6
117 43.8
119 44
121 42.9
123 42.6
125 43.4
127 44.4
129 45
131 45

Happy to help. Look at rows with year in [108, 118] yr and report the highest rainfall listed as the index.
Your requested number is 45.6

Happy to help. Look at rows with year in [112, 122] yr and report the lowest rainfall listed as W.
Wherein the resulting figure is 42.9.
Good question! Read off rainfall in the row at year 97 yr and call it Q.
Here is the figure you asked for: 44.7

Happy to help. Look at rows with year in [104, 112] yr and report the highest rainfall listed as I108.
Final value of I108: 45.9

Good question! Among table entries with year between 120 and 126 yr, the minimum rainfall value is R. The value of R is 42.6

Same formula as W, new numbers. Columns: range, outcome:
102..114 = 43.5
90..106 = 43.3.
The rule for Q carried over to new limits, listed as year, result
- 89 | 45.1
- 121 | 42.9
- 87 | 44.5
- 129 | 45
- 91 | 44.2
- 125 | 43.4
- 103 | 45.4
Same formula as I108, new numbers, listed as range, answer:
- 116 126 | 44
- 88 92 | 45.1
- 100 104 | 45.4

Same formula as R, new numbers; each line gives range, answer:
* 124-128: 43.4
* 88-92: 44.2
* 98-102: 45.3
